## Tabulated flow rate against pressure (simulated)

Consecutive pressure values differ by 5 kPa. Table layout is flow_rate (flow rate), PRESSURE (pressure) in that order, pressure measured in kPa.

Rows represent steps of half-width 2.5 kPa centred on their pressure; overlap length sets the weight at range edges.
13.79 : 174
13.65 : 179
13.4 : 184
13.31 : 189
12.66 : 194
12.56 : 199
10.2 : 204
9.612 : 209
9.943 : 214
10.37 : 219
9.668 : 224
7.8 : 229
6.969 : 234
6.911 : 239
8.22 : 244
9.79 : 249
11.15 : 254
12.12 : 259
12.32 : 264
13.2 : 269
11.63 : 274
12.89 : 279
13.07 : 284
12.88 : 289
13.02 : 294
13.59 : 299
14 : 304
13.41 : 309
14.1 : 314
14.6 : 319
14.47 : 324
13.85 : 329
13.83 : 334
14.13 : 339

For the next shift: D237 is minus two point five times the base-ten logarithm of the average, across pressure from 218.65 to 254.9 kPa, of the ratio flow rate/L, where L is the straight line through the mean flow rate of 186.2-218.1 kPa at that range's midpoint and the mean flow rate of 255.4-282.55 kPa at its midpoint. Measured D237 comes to 0.34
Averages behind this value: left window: 11.3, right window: 12.4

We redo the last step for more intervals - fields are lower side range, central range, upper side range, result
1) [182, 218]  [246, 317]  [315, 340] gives 0.05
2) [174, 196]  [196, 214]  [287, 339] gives 0.24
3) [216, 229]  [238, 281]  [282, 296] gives 0.05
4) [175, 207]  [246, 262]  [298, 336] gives 0.21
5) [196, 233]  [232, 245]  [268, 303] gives 0.44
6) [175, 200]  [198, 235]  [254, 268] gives 0.31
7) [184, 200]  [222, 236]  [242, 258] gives 0.34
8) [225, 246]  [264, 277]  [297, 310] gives -0.16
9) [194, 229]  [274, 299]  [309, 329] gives 0.01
